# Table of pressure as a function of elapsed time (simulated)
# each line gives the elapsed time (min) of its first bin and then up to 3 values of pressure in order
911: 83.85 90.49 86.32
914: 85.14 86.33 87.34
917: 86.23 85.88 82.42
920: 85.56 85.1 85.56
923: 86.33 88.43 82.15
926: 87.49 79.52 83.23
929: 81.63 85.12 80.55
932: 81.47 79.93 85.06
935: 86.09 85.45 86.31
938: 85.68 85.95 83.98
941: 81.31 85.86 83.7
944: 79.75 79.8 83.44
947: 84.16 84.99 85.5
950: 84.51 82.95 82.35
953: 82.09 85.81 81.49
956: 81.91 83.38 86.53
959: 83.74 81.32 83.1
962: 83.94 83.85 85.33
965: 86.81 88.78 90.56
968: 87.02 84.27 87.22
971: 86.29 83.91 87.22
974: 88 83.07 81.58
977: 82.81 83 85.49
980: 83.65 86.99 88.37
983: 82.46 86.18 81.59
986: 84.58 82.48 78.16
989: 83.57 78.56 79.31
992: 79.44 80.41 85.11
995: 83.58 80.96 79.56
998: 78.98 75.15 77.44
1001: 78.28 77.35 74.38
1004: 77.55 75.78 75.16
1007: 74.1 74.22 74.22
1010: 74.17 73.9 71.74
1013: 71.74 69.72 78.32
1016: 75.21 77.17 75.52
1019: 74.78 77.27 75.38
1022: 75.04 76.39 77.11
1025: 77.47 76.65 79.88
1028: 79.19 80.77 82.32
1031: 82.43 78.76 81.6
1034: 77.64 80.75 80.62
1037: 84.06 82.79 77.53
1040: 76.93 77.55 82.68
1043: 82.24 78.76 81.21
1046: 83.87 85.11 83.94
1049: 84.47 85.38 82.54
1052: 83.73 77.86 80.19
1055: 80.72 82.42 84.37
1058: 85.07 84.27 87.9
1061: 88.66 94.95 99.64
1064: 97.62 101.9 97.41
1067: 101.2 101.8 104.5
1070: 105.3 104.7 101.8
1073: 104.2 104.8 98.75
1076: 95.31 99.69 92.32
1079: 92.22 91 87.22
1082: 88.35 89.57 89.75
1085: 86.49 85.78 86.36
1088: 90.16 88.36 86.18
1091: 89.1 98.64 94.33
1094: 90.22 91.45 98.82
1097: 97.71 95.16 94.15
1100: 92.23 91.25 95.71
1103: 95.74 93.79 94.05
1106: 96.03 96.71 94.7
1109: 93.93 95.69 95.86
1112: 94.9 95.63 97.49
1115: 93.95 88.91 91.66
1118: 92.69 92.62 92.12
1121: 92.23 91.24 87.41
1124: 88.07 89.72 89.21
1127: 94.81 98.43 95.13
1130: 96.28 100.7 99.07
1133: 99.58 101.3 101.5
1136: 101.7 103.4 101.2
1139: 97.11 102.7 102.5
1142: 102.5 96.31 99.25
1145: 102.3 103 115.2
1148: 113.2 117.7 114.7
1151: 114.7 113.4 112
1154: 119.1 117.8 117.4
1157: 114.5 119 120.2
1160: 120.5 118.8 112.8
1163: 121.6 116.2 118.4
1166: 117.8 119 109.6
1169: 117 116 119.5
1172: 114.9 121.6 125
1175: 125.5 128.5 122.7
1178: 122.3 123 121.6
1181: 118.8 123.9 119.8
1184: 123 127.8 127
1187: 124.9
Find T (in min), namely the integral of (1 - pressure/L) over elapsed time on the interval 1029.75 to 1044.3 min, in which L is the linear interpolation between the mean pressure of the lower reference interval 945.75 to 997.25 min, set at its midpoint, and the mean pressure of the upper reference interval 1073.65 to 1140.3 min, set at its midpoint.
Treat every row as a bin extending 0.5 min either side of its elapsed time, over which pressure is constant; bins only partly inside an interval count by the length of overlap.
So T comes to 1.4 min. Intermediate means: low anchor 83.9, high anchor 94.1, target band 80.4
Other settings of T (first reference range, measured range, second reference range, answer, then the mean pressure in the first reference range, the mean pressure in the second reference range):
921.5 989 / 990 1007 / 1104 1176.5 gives 2.0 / 84.2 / 105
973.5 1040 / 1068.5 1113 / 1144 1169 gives 2.1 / 79.2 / 115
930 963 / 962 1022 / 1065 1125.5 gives 4.3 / 83.5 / 94.2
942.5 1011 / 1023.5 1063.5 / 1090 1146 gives 2.8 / 82.2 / 95.6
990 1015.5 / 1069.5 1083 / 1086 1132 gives -1.4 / 76.9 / 93.3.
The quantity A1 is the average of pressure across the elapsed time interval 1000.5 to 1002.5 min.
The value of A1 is 77.8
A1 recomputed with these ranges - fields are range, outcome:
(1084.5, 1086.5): 86.1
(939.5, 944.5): 82.9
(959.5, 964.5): 83.5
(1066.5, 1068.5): 102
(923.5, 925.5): 85.3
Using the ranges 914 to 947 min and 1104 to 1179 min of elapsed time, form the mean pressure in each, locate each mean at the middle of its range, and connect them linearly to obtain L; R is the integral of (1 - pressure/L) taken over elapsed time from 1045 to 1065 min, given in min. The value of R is 2.2 min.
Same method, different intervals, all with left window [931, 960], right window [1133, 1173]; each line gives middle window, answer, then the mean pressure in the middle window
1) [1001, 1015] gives 2.7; 74.5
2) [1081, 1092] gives 1.5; 88.5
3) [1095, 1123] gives 3.0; 94.1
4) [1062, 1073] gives -0.2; 101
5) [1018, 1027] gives 1.7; 76.4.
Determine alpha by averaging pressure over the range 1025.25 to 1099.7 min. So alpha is 88.6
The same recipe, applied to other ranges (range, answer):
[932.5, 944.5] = 84.1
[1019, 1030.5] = 77.8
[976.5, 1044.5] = 79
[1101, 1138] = 95.1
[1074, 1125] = 92.7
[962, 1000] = 83.6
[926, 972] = 84.1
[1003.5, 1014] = 74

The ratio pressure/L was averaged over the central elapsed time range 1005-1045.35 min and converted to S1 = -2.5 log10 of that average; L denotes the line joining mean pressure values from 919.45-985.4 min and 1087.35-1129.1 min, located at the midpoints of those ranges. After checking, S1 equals 0.144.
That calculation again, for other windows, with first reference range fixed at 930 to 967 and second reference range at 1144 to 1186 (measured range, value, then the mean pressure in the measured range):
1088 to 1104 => 0.15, 93.2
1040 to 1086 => 0.13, 90.3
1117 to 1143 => 0.17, 96.4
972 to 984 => 0.05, 84.8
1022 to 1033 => 0.22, 79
